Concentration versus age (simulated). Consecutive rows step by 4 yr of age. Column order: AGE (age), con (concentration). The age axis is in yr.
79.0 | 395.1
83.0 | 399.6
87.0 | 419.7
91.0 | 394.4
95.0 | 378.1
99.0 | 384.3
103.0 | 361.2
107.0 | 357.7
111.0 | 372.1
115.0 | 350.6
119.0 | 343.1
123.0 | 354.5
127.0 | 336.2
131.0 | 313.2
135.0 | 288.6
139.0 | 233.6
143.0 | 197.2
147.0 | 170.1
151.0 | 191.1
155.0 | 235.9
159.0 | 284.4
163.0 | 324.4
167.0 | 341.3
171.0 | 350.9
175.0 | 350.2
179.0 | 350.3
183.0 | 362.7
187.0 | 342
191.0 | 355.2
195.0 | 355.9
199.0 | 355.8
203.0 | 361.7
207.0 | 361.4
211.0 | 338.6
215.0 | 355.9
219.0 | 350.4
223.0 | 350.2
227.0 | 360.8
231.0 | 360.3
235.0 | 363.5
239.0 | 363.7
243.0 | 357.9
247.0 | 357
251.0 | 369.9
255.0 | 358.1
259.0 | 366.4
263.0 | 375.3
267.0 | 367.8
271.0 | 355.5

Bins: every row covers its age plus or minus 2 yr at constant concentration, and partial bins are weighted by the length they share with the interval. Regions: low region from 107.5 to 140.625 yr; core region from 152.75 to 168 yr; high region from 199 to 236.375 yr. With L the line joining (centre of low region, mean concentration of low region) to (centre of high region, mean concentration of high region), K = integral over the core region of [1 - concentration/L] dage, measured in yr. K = 2.1 yr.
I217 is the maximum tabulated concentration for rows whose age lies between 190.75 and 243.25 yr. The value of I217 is 363.7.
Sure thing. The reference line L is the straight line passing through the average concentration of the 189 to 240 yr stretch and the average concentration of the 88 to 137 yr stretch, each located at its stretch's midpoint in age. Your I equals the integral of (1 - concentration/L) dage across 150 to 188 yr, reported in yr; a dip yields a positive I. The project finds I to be 4.2 yr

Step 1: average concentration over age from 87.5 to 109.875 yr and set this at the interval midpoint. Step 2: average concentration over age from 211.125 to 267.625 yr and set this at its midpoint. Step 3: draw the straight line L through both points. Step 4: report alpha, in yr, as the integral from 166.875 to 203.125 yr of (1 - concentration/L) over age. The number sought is 1.4 yr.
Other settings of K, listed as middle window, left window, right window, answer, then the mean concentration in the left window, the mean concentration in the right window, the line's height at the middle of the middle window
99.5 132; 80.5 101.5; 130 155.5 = -3.87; 394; 229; 316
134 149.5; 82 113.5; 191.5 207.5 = 6.46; 382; 358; 372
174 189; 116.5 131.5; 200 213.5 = -0.07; 340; 354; 350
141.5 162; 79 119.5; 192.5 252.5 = 8.20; 378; 357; 369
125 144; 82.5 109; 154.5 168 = 3.26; 384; 300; 334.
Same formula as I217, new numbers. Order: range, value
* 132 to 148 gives 288.6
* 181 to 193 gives 362.7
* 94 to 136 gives 384.3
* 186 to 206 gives 361.7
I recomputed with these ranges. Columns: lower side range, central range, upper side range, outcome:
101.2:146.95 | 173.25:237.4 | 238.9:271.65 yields -1.98 yr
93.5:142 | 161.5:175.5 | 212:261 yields 0.18 yr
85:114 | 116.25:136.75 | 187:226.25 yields 2.47 yr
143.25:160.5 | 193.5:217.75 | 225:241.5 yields -3.33 yr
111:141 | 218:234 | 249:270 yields -0.04 yr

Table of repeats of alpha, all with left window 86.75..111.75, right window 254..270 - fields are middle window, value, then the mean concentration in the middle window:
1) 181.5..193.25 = 0.61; 353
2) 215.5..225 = 0.48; 351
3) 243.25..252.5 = 0.14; 362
